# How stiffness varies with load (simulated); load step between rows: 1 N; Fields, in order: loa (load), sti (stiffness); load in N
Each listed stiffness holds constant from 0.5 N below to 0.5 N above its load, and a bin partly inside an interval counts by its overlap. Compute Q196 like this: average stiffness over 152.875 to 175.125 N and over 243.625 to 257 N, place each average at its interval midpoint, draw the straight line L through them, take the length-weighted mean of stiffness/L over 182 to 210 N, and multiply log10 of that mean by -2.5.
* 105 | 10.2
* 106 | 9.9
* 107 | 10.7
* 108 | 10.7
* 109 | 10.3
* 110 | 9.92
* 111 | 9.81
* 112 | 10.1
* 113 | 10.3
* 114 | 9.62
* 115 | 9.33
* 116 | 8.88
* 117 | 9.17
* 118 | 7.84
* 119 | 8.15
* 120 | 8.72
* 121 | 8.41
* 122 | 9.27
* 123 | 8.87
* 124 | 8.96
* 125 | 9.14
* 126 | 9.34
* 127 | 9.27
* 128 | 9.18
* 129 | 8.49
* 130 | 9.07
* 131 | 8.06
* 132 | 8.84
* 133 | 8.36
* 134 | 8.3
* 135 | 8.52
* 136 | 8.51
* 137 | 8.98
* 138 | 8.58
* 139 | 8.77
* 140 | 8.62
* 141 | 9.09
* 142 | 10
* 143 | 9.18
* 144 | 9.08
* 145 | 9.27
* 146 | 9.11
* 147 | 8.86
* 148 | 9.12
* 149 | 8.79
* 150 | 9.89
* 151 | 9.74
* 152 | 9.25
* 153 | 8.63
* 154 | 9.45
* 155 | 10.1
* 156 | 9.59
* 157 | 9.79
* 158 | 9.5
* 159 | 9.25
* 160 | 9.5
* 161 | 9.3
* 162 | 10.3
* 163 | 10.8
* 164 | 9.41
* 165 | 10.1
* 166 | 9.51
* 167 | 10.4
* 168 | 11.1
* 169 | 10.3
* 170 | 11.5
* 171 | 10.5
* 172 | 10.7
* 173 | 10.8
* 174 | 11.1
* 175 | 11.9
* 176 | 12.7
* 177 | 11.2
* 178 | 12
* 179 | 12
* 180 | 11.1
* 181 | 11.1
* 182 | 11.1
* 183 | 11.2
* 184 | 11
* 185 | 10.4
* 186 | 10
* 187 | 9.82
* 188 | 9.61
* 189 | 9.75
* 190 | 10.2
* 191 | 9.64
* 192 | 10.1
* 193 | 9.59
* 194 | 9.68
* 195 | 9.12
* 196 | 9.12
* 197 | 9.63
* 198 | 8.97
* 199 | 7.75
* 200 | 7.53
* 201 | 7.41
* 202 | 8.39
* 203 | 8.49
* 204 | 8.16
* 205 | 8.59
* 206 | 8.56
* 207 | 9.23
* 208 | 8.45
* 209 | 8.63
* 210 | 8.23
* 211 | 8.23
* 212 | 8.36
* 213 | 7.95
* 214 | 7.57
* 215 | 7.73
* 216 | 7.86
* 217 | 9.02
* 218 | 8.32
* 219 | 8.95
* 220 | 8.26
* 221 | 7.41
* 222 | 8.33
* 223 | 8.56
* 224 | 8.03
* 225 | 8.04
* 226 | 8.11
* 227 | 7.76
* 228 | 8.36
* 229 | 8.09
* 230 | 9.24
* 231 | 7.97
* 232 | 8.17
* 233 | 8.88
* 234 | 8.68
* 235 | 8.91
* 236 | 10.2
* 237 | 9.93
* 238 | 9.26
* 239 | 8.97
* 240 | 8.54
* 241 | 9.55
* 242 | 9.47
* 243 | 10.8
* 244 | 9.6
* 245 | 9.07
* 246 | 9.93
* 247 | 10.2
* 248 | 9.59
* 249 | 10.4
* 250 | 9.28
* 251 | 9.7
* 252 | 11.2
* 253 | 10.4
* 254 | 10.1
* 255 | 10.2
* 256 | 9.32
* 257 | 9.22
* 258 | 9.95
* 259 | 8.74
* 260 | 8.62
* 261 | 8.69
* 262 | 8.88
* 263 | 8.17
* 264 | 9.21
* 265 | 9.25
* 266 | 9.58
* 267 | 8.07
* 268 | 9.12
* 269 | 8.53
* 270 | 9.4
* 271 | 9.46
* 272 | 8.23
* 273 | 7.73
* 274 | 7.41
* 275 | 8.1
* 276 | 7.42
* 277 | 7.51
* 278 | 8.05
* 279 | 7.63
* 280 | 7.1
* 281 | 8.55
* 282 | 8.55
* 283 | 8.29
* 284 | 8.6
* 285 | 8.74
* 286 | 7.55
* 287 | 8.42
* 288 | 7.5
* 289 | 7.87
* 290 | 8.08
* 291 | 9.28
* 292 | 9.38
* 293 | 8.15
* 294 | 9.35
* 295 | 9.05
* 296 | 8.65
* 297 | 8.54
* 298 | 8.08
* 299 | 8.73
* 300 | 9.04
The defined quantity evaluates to 0.09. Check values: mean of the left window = 10.1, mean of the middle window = 9.24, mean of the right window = 9.9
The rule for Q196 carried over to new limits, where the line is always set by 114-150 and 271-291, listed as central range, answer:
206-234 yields 0.01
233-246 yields -0.14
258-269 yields -0.09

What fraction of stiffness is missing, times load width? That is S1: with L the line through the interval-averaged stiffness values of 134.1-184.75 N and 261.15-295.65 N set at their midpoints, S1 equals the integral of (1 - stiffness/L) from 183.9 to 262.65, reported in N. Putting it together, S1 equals 1.1 N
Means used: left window 9.99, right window 8.42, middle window 9.01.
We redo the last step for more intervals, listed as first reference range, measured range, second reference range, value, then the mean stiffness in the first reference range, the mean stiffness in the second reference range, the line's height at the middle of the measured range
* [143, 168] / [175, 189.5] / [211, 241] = -2.87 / 9.56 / 8.48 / 9.15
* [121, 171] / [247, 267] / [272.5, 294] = -2.70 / 9.33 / 8.12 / 8.35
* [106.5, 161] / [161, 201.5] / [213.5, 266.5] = -4.99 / 9.19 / 9.02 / 9.12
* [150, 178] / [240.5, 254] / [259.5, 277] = -1.59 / 10.3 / 8.55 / 8.9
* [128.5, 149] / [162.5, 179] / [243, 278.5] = -3.70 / 8.84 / 9.12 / 8.91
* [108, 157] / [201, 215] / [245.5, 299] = 1.00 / 9.12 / 8.81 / 8.95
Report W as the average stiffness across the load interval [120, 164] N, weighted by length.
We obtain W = 9.14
